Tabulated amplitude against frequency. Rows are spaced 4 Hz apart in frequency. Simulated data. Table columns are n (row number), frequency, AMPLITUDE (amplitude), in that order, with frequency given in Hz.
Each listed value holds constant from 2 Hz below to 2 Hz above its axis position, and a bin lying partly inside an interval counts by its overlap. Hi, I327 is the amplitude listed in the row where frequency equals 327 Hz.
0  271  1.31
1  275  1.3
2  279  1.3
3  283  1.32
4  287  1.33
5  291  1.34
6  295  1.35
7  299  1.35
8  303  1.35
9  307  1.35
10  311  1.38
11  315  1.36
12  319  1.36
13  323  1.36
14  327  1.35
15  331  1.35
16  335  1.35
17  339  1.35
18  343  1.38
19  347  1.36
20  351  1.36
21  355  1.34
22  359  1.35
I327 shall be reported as 1.35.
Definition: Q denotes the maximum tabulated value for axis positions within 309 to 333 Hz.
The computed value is 1.38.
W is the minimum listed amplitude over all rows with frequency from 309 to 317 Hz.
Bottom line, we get 1.36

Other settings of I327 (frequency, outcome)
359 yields 1.35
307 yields 1.35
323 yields 1.36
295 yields 1.35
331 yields 1.35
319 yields 1.36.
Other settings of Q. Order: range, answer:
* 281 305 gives 1.35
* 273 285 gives 1.32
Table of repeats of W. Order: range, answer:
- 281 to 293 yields 1.32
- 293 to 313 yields 1.35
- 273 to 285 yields 1.3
